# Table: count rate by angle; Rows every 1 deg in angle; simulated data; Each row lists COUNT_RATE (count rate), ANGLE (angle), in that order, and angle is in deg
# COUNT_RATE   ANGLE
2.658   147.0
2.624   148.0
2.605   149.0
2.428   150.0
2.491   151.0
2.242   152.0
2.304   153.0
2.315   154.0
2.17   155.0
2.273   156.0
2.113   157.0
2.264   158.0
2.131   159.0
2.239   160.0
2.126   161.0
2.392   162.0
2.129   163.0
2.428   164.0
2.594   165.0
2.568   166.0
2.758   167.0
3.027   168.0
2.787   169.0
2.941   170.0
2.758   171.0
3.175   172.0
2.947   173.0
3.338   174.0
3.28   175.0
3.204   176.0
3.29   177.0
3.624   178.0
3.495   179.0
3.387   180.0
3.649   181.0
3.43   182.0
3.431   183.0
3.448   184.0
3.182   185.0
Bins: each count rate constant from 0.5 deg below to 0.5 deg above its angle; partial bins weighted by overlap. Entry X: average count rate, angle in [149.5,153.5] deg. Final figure 2.37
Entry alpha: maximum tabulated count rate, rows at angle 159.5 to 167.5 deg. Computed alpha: 2.758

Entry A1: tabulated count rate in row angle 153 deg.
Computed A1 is 2.304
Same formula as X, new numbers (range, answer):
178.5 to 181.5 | 3.51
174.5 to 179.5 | 3.38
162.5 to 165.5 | 2.38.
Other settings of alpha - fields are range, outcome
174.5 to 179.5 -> 3.624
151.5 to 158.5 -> 2.315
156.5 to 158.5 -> 2.264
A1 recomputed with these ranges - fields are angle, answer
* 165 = 2.594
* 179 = 3.495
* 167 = 2.758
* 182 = 3.43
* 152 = 2.242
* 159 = 2.131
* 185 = 3.182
